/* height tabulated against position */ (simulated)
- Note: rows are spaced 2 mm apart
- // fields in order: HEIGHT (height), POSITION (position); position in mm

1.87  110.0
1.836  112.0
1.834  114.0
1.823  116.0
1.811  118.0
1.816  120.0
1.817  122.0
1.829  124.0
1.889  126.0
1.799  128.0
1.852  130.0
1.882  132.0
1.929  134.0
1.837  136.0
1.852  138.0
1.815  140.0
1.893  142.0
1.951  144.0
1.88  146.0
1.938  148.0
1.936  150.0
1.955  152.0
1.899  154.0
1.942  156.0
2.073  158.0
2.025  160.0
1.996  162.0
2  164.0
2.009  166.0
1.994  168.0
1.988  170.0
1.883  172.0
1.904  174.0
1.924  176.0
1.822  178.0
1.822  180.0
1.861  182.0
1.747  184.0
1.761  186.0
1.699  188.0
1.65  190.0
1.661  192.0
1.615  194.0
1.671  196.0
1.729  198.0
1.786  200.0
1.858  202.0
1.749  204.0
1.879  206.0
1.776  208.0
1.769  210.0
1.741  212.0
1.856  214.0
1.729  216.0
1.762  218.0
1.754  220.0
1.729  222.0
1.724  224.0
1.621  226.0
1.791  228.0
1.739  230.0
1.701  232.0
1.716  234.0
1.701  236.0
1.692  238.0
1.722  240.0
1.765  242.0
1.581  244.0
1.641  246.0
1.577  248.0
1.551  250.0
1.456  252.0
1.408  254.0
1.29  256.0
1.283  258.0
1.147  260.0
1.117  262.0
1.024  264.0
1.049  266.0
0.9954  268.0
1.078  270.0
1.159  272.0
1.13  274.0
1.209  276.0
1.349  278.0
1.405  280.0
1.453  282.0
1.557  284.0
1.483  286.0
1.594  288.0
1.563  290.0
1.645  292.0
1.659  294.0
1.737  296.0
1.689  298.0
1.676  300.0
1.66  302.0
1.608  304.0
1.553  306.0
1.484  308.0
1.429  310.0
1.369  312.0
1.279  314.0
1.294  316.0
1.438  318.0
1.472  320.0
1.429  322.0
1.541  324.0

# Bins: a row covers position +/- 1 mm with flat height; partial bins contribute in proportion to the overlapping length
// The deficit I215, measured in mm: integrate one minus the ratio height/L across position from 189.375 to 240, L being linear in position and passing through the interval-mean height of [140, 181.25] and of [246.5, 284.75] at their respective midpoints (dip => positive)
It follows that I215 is -4.5 mm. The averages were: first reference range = 1.94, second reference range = 1.28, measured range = 1.74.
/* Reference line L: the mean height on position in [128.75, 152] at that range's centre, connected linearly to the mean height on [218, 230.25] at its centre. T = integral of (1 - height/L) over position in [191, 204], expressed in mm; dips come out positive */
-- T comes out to 0.4 mm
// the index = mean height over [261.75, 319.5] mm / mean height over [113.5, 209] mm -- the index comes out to 0.76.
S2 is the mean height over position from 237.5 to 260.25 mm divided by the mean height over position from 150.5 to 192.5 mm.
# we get 0.8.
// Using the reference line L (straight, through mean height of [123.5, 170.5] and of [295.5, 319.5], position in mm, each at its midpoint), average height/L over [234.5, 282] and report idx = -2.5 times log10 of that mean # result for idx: 0.20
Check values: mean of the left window 1.92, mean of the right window 1.51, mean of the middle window 1.37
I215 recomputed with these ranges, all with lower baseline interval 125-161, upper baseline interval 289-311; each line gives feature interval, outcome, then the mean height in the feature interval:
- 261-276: 5.2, 1.09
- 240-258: 1.9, 1.53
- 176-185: 0.1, 1.83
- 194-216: 0.2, 1.77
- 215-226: 0.2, 1.73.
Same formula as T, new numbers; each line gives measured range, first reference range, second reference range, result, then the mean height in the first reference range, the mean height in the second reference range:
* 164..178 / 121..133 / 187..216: -1.2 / 1.84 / 1.75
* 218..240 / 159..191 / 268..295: -1.2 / 1.88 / 1.39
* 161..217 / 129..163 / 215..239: 0.0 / 1.92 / 1.72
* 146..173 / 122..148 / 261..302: -2.7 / 1.87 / 1.39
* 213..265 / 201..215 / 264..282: -2.4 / 1.8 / 1.18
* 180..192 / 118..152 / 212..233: 0.3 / 1.87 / 1.74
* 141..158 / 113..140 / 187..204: -1.3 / 1.84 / 1.71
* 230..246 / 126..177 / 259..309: -1.1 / 1.93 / 1.4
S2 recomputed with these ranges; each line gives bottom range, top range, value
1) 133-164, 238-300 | 0.74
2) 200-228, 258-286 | 0.69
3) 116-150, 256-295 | 0.70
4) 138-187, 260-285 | 0.63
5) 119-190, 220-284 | 0.77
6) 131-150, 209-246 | 0.91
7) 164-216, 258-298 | 0.74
